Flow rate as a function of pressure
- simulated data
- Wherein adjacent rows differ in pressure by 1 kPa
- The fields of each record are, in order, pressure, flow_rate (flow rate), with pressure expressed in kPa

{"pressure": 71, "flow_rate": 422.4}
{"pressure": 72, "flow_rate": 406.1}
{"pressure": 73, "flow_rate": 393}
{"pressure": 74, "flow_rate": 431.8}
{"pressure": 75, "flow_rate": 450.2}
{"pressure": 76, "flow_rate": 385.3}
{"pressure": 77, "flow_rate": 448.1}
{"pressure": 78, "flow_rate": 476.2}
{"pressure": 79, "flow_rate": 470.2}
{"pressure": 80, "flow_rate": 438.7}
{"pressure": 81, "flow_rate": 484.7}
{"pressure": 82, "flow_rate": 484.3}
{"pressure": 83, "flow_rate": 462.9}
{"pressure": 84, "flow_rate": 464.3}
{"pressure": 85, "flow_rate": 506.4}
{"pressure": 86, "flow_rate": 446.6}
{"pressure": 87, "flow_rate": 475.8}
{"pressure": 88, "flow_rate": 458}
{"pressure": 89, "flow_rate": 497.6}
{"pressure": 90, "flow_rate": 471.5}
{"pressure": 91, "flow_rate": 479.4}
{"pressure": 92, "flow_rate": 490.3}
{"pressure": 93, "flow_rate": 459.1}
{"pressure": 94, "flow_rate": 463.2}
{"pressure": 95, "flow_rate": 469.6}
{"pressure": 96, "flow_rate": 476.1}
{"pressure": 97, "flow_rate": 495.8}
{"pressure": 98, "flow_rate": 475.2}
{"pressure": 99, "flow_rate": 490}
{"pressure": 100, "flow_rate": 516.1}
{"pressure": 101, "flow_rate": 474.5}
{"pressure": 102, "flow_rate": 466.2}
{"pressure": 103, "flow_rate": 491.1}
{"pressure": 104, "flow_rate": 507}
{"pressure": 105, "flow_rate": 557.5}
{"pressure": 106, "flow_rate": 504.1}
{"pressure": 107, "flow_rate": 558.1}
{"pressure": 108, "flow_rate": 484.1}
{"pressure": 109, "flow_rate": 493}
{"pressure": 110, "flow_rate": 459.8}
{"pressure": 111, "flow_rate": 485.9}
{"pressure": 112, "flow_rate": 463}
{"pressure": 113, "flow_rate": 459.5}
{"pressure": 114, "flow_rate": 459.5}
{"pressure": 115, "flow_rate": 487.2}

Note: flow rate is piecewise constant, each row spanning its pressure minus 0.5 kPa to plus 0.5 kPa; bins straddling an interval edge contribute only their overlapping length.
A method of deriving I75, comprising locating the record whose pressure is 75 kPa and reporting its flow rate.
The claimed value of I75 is 450.2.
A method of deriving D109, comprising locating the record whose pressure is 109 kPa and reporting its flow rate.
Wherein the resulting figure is 493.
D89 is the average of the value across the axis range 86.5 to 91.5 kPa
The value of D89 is 476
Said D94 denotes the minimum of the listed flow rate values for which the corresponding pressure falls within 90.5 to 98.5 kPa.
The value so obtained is 459.1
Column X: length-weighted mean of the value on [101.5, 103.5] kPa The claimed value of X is 479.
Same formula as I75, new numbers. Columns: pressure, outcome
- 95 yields 469.6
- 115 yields 487.2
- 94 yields 463.2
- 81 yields 484.7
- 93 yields 459.1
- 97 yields 495.8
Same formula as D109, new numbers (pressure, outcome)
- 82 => 484.3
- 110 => 459.8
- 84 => 464.3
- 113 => 459.5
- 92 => 490.3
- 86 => 446.6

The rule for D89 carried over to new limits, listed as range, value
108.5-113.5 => 472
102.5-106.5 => 515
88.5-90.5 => 485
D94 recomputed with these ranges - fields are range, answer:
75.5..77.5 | 385.3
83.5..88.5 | 446.6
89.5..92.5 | 471.5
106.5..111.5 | 459.8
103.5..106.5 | 504.1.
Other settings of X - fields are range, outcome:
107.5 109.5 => 489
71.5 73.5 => 400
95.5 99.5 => 484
